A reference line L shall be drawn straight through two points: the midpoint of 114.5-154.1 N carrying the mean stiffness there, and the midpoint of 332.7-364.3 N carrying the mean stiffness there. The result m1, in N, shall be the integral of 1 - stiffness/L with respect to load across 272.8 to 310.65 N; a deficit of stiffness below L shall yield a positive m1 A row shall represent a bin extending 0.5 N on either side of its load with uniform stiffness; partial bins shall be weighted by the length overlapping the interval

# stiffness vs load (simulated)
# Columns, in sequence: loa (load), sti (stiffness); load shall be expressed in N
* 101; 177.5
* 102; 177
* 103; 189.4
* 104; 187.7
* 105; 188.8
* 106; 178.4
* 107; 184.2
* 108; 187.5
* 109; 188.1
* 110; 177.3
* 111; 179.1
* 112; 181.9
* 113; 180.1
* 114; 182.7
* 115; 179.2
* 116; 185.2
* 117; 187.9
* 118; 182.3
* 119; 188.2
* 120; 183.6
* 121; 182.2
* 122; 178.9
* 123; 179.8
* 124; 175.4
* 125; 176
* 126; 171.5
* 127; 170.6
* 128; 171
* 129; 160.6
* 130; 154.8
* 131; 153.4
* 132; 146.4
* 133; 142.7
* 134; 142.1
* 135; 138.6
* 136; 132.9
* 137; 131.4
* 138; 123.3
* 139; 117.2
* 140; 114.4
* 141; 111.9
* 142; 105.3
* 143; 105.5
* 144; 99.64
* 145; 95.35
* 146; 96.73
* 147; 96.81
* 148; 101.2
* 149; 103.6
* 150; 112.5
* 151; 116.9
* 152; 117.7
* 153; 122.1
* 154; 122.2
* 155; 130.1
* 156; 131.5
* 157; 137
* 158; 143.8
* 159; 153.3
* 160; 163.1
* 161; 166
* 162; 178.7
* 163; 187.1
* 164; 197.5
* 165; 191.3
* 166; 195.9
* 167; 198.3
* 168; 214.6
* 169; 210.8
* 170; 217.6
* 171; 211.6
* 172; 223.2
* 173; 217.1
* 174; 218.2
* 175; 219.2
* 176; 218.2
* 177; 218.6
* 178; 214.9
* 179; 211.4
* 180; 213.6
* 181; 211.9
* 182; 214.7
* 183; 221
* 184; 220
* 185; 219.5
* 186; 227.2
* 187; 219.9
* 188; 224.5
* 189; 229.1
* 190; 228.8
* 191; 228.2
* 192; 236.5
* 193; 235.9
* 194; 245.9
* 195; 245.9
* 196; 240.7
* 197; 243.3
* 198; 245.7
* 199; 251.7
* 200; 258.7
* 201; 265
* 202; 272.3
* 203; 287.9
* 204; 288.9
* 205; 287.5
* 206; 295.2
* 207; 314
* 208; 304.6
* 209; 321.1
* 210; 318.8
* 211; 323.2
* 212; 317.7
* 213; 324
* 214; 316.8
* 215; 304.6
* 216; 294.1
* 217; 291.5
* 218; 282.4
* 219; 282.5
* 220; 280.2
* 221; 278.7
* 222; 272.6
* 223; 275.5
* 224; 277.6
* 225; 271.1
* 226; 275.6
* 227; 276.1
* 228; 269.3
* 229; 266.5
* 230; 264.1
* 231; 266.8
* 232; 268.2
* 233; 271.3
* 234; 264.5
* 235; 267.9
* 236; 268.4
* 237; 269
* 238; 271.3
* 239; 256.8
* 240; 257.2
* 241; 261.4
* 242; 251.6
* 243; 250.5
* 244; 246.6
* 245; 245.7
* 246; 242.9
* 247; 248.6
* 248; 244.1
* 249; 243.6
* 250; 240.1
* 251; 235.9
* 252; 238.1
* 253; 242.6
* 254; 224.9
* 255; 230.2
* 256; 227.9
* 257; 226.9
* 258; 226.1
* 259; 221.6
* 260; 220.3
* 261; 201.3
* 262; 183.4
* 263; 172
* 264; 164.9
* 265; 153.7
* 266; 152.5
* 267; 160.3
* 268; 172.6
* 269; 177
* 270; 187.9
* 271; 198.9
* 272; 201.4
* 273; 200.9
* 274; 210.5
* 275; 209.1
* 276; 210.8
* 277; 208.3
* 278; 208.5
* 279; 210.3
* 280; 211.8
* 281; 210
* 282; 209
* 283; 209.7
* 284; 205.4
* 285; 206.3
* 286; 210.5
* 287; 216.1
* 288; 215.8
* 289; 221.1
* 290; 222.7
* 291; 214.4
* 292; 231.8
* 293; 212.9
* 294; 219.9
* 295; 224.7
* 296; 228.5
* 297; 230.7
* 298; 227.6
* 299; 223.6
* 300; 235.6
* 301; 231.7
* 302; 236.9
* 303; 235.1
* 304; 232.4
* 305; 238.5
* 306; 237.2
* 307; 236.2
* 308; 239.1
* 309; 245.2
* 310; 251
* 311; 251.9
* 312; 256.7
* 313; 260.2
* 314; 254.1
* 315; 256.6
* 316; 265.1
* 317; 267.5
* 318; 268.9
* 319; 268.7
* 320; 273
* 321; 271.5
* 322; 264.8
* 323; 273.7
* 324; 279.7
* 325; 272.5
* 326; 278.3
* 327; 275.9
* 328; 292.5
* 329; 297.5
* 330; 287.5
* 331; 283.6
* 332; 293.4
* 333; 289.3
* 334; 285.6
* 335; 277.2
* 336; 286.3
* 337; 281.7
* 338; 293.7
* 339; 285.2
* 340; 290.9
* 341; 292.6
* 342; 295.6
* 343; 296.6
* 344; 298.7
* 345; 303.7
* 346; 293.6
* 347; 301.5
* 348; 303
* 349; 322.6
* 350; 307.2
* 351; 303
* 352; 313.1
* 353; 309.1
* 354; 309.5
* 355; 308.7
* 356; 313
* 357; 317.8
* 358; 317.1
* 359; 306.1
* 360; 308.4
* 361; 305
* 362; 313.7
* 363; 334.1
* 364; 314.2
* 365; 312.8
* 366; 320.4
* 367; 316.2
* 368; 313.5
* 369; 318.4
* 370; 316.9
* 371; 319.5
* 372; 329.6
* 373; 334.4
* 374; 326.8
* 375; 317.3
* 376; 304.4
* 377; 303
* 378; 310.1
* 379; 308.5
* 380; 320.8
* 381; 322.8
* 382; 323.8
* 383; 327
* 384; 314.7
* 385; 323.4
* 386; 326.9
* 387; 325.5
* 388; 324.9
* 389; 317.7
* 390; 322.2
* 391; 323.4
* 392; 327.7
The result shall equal 5.5 N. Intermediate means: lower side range 142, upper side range 302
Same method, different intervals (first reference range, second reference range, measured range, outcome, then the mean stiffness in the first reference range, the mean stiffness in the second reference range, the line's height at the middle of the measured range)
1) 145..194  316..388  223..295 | 3.8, 185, 302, 242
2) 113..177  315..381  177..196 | -3.8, 159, 299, 188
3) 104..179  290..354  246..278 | 3.3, 163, 268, 233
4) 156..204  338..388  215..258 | -2.5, 217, 312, 246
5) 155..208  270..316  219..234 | -3.4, 221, 225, 223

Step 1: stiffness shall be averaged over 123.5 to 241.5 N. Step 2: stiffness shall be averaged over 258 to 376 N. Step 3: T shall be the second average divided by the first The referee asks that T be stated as 1.20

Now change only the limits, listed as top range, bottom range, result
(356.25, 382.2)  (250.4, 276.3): 1.57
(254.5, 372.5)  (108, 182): 1.55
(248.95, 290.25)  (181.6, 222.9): 0.77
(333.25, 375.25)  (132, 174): 2.08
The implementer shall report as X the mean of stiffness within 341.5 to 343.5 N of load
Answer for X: 296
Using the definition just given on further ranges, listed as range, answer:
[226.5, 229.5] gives 271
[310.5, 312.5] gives 254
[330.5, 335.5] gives 286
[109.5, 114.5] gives 180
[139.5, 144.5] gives 107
